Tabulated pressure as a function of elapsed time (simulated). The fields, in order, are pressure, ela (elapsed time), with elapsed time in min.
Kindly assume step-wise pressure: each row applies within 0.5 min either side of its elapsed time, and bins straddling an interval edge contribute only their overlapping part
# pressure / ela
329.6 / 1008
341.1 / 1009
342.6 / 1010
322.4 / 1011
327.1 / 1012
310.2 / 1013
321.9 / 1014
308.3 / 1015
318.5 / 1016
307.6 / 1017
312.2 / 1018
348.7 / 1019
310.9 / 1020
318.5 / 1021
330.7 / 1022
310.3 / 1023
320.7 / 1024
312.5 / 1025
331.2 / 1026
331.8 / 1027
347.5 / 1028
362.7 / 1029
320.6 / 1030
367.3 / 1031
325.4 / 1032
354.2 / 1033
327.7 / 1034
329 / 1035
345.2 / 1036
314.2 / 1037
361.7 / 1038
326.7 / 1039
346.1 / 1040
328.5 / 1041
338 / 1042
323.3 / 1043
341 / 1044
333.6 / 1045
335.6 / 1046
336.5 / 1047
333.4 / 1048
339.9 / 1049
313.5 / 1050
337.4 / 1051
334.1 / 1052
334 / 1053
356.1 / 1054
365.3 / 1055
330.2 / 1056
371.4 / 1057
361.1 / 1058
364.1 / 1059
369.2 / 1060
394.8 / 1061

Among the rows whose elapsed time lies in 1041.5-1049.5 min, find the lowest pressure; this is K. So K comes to 323.3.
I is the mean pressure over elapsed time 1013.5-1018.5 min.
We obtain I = 314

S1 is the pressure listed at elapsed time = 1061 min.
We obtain 394.8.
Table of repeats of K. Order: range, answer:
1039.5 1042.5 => 328.5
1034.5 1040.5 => 314.2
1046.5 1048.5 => 333.4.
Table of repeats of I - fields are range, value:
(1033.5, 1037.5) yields 329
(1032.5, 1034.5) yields 341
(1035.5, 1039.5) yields 337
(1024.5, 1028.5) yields 331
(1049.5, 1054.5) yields 335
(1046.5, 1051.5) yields 332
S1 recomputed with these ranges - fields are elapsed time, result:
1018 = 312.2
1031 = 367.3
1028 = 347.5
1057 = 371.4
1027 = 331.8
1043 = 323.3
